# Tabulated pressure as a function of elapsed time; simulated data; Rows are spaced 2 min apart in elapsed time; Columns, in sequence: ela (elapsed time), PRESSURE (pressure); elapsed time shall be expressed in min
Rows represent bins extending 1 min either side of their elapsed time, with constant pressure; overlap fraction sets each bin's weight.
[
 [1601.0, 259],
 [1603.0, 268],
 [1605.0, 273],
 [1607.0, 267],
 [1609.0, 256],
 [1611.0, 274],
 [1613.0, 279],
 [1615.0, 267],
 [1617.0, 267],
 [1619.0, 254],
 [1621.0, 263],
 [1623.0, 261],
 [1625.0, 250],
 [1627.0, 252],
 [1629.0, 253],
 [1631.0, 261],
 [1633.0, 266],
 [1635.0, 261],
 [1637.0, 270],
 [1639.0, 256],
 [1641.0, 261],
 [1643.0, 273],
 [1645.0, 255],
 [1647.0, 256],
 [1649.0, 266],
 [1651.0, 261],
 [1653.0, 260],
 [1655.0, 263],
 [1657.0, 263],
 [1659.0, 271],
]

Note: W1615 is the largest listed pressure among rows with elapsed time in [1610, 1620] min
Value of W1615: 279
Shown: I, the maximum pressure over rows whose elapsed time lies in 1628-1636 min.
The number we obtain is 266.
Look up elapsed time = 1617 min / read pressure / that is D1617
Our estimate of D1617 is 267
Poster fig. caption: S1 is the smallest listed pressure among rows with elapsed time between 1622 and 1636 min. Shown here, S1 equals 250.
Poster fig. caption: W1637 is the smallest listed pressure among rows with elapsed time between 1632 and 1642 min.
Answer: 256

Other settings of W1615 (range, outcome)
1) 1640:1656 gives 273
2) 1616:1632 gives 267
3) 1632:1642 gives 270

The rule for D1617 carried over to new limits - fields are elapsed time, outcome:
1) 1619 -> 254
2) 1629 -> 253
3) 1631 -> 261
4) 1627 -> 252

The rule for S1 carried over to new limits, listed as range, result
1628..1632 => 253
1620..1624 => 261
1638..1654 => 255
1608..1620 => 254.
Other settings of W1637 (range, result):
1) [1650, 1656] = 260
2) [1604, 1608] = 267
